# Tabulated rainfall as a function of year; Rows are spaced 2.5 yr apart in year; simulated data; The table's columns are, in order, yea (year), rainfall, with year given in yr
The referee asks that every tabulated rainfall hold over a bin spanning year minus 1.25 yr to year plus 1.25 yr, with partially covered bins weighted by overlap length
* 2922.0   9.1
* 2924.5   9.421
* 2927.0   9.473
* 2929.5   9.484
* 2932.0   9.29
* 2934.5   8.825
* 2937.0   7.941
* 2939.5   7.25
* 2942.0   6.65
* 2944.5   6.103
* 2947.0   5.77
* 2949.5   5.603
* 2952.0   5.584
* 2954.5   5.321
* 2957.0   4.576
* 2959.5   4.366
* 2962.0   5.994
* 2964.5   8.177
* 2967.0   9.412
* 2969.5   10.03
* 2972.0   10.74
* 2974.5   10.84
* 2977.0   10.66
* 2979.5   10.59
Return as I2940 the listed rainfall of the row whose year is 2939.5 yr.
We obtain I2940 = 7.25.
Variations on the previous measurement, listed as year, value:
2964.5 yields 8.177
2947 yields 5.77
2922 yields 9.1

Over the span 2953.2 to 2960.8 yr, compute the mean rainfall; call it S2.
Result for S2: 4.77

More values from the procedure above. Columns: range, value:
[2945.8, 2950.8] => 5.68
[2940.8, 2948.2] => 6.17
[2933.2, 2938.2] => 8.4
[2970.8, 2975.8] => 10.8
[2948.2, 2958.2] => 5.28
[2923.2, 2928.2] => 9.44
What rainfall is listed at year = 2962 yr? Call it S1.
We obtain 5.994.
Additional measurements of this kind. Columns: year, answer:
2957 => 4.576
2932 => 9.29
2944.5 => 6.103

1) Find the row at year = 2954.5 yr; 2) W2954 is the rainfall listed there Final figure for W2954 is 5.321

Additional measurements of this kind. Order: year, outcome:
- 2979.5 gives 10.59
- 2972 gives 10.74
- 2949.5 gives 5.603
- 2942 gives 6.65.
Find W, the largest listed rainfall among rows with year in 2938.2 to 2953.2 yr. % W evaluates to 7.25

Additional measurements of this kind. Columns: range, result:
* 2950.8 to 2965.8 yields 8.177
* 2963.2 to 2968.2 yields 9.412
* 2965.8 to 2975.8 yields 10.84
